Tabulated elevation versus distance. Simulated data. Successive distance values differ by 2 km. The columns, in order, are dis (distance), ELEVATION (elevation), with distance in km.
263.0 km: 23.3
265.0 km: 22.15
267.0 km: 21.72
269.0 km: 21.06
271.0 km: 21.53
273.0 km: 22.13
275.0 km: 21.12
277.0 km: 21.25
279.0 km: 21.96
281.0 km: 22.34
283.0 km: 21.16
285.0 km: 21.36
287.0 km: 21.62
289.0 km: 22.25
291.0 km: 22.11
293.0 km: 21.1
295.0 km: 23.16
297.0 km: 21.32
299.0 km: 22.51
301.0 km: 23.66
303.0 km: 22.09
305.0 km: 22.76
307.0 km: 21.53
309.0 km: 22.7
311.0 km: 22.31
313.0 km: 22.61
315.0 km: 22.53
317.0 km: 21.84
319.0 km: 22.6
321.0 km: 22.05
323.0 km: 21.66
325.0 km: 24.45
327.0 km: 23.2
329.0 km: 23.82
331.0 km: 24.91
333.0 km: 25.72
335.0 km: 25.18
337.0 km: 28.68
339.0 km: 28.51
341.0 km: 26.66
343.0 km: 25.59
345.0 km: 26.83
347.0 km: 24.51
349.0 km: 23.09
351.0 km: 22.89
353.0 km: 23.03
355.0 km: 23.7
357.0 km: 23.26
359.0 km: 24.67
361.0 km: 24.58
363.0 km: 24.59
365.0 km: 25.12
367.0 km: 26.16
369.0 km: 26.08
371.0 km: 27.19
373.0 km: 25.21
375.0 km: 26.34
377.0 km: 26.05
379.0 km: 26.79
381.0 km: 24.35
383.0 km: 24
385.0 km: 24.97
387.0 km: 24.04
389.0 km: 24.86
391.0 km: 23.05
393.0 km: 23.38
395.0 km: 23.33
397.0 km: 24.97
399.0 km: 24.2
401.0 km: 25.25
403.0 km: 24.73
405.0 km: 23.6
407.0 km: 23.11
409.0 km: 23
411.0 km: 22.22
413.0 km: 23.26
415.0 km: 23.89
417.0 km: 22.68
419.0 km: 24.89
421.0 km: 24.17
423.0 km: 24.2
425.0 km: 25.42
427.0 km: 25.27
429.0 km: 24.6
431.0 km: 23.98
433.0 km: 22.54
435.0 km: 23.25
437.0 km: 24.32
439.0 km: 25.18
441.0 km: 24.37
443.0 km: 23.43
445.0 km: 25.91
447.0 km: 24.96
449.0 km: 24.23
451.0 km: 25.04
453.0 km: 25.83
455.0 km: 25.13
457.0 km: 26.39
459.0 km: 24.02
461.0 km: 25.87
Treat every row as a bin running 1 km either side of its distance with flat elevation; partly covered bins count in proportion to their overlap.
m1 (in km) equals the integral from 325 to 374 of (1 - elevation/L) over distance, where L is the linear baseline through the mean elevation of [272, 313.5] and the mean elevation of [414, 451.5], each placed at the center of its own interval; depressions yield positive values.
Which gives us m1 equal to -4.6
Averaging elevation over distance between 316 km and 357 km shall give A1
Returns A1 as 24.4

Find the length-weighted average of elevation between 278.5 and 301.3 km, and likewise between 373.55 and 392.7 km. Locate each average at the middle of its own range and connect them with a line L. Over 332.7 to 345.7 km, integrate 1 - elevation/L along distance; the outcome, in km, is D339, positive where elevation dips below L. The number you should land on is -1.8 km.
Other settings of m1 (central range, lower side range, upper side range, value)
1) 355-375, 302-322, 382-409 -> -1.5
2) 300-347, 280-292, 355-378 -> -1.1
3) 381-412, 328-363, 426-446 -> 0.9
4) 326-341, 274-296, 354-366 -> -1.5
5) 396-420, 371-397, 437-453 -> 0.9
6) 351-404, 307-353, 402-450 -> -1.4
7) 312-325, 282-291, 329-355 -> 0.8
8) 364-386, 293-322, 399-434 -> -2.2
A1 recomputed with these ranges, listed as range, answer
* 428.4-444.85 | 24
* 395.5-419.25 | 23.8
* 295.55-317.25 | 22.4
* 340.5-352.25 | 24.8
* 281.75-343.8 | 23.3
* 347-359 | 23.4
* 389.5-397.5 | 23.7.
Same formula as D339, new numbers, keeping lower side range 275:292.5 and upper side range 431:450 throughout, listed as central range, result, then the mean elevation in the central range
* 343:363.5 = -1.22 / 24.2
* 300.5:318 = -0.24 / 22.4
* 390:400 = -0.12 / 23.8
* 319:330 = -0.31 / 23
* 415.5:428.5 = -0.27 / 24.4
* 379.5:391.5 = -0.53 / 24.4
